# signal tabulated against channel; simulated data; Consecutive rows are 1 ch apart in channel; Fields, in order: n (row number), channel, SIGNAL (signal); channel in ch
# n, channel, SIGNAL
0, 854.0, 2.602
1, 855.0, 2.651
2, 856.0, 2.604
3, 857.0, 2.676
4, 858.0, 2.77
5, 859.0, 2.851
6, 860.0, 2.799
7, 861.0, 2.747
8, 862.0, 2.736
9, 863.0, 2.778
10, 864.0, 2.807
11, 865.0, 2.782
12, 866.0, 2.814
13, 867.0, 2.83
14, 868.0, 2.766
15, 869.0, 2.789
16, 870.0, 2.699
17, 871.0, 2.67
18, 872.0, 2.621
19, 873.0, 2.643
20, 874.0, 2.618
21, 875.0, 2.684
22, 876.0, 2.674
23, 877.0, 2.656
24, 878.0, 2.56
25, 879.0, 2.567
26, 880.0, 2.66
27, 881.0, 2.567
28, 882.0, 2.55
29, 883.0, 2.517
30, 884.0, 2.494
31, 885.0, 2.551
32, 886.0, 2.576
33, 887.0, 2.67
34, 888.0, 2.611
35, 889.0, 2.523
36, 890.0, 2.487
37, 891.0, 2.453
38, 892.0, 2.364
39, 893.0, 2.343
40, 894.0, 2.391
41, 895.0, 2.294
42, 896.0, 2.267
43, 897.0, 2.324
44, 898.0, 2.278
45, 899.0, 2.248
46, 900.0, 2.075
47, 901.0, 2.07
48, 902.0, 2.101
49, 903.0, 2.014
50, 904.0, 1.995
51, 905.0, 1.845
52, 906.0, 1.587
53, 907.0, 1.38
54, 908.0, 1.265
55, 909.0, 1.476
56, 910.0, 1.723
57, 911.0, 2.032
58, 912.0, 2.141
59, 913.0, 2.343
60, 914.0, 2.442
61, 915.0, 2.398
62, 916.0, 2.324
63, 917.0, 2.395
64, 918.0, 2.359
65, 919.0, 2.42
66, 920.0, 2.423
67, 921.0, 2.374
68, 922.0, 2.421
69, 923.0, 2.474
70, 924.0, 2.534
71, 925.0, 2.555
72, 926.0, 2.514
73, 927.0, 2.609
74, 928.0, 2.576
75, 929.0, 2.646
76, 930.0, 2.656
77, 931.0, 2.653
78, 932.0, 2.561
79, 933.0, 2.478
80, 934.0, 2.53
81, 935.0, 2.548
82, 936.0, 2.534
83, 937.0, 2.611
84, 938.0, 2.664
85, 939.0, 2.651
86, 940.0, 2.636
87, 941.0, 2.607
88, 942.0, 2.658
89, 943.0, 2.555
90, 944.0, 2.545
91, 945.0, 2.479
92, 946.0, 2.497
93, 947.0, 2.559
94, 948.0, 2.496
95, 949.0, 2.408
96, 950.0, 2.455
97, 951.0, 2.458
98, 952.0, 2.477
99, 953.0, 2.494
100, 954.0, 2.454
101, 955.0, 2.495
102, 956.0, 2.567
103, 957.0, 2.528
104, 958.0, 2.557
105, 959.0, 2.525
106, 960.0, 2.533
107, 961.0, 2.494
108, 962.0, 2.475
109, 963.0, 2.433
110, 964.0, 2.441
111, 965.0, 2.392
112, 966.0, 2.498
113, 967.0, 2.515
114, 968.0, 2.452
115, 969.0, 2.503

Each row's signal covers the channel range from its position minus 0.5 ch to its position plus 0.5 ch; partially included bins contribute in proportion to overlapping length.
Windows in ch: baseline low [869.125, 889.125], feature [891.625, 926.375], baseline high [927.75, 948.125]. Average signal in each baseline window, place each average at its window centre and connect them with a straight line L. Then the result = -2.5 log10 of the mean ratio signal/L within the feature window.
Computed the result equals 0.19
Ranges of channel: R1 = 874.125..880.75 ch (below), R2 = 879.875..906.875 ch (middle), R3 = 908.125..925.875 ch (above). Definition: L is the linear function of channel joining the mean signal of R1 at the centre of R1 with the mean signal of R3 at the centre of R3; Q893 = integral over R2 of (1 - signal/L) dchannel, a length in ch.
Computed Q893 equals 2.0 ch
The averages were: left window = 2.63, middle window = 2.31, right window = 2.27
